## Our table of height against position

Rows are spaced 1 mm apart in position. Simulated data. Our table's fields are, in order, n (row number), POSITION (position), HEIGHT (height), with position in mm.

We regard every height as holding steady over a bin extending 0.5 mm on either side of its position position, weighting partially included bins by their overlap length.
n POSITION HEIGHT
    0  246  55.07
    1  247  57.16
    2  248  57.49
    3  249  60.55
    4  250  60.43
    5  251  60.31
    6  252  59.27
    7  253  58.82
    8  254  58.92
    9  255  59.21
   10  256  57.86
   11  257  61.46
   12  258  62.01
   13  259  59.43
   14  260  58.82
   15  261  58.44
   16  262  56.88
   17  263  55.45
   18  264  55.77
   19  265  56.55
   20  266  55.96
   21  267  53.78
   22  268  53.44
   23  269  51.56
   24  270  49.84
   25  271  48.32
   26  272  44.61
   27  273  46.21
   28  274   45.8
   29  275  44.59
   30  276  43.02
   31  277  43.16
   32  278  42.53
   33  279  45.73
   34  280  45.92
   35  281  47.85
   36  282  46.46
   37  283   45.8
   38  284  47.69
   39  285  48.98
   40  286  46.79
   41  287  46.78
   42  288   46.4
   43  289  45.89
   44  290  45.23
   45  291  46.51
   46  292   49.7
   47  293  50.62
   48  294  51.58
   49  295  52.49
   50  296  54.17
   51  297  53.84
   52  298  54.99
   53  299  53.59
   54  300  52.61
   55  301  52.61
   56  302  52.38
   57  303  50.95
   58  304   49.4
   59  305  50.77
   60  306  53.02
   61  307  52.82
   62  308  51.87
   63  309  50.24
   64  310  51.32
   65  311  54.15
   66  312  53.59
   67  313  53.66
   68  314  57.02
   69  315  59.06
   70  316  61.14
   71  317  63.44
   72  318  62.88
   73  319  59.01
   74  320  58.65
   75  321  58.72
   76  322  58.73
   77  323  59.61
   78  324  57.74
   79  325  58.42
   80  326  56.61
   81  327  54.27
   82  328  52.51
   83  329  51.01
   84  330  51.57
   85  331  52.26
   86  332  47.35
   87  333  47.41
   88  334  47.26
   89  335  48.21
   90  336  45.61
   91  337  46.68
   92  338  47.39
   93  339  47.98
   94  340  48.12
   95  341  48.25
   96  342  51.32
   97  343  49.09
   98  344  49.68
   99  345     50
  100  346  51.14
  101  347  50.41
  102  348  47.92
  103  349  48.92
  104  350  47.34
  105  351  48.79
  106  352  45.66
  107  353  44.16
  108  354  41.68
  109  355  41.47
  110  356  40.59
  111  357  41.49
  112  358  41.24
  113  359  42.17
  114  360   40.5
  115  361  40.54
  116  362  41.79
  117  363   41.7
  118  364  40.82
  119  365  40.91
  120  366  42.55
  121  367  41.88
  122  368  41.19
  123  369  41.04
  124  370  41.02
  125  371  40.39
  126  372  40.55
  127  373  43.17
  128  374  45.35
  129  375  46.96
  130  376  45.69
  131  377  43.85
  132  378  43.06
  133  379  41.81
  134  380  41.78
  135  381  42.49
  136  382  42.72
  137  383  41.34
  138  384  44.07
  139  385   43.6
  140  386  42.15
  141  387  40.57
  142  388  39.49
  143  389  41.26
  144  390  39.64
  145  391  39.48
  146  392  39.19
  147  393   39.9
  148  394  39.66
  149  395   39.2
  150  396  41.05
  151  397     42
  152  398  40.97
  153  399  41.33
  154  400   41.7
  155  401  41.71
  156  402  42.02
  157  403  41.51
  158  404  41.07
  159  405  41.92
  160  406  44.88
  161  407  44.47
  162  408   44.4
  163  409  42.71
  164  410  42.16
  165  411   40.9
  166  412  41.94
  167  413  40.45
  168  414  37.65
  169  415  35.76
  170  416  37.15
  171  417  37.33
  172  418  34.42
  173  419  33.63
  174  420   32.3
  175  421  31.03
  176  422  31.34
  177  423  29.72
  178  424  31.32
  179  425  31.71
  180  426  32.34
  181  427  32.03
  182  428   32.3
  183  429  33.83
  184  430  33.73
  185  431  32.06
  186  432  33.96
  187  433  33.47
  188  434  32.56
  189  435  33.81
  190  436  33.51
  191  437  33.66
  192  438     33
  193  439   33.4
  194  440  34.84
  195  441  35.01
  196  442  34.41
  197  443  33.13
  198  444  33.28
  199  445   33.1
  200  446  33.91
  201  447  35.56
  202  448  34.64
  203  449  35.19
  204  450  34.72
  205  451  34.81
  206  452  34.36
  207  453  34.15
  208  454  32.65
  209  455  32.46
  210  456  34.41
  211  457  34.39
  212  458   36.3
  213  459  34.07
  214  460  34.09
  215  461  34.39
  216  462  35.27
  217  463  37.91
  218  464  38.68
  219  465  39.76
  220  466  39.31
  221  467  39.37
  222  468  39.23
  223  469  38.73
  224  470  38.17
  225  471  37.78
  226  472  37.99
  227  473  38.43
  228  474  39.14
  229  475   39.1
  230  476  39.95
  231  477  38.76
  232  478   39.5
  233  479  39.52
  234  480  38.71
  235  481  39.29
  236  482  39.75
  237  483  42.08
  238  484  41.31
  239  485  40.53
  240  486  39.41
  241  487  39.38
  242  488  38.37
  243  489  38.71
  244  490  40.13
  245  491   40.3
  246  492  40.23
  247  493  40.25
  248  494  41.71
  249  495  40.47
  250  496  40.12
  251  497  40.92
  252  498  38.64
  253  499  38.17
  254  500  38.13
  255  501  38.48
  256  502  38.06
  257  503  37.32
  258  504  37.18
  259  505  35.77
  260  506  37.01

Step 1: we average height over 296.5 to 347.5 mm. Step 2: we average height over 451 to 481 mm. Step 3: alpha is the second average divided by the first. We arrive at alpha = 0.70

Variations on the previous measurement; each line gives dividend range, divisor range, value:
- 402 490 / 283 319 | 0.70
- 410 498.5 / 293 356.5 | 0.70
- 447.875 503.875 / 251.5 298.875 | 0.74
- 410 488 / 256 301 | 0.71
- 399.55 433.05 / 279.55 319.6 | 0.71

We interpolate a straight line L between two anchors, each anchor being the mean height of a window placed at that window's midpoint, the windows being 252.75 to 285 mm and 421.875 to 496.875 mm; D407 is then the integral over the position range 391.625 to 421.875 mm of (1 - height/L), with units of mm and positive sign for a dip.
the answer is 0.7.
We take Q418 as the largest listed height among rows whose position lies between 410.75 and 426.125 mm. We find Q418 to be 41.94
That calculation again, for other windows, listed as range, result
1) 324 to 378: 58.42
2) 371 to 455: 46.96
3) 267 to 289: 53.78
